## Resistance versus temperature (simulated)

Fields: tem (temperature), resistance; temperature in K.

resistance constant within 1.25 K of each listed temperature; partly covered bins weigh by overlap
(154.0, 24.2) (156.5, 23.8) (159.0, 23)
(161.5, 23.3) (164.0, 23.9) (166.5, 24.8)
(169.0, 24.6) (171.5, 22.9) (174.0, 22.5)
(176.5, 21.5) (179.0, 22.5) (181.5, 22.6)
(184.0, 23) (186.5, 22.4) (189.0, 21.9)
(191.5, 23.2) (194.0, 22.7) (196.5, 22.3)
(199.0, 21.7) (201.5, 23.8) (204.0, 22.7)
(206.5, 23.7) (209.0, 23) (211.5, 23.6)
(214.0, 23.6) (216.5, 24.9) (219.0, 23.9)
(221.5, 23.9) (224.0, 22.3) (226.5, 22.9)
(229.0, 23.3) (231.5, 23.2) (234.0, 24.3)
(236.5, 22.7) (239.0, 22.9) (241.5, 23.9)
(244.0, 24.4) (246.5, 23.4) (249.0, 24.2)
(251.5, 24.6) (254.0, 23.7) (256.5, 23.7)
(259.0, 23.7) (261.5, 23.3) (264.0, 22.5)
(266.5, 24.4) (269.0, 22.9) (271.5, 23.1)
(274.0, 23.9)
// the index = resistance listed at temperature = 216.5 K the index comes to 24.9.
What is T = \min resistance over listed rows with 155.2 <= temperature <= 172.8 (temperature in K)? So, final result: 22.9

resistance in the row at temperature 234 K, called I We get 24.3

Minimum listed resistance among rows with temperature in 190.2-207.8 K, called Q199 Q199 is 21.7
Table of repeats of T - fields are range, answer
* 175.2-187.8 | 21.5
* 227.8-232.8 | 23.2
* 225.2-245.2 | 22.7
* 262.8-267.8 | 22.5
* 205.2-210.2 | 23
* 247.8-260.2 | 23.7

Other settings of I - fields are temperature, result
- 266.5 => 24.4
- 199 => 21.7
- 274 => 23.9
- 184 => 23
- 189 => 21.9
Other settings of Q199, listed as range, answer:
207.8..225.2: 22.3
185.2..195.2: 21.9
